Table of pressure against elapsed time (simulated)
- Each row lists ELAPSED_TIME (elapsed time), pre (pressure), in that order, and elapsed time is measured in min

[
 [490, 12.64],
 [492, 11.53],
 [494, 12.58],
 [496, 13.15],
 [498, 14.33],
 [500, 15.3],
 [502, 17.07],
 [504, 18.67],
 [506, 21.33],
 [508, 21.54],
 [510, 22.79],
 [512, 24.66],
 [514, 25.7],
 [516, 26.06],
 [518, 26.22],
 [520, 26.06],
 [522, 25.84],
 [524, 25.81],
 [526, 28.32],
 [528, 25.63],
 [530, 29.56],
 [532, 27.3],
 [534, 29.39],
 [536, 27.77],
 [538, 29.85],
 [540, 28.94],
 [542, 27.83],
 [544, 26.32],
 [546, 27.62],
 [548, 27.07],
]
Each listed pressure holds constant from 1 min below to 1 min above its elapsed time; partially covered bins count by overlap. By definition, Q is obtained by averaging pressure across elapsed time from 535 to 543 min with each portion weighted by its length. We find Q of 28.6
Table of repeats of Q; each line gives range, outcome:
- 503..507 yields 20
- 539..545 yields 27.7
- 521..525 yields 25.8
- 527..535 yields 28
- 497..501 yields 14.8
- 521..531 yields 27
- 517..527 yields 26.4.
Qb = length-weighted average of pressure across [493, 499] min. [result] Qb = 13.4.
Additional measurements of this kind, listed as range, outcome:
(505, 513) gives 22.6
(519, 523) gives 25.9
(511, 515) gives 25.2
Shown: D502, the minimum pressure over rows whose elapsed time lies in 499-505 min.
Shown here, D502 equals 15.3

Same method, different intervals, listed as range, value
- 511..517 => 24.66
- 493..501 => 12.58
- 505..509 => 21.33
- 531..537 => 27.3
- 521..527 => 25.81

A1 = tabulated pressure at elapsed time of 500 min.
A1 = 15.3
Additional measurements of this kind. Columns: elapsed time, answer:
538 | 29.85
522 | 25.84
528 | 25.63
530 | 29.56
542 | 27.83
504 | 18.67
